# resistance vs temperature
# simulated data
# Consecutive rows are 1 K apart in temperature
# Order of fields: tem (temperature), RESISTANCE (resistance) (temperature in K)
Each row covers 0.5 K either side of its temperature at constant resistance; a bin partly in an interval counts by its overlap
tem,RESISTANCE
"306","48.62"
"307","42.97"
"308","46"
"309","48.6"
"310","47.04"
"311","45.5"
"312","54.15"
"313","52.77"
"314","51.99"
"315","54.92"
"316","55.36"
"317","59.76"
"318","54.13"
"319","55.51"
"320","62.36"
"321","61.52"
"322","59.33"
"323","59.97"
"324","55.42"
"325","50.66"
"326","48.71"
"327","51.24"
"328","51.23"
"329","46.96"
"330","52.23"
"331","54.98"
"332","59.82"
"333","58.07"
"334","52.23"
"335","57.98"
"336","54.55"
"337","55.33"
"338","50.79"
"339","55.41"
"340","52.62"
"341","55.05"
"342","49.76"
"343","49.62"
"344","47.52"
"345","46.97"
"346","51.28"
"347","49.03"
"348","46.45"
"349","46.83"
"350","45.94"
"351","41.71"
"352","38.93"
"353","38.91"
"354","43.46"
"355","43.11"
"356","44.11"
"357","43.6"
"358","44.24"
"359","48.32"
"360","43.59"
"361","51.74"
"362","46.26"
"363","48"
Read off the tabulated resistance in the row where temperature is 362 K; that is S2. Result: 46.26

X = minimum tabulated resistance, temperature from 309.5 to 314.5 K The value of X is 45.5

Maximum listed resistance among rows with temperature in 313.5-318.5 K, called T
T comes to 59.76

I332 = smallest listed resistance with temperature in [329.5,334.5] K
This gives 52.23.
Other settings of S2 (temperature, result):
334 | 52.23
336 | 54.55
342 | 49.76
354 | 43.46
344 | 47.52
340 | 52.62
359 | 48.32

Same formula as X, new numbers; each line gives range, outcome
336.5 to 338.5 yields 50.79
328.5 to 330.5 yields 46.96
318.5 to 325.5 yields 50.66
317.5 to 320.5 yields 54.13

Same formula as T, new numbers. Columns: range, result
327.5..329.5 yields 51.23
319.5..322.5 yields 62.36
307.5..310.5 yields 48.6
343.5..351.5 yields 51.28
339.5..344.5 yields 55.05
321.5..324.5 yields 59.97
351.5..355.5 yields 43.46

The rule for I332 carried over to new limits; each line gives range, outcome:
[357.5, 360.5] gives 43.59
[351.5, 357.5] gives 38.91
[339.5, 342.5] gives 49.76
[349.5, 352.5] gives 38.93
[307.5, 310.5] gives 46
